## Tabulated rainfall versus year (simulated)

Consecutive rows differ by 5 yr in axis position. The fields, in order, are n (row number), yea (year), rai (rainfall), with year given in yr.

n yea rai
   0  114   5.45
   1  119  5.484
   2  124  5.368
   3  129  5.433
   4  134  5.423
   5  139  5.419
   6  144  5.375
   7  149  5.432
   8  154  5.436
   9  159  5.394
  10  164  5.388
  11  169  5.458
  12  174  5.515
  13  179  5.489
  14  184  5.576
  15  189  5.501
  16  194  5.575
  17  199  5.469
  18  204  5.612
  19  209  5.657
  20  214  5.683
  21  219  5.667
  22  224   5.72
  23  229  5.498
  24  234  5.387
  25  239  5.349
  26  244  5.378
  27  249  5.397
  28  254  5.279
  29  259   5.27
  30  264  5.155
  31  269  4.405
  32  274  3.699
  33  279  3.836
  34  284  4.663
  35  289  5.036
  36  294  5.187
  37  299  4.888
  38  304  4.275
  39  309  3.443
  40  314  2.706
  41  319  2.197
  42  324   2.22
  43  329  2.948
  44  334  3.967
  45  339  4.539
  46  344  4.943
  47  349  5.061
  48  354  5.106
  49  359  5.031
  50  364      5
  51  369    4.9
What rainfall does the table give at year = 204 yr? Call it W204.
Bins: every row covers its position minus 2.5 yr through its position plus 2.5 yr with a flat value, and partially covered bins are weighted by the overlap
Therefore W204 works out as 5.612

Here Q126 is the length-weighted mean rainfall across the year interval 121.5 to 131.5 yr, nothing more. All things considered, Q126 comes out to 5.4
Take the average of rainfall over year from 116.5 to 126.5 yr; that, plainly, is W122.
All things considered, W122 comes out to 5.43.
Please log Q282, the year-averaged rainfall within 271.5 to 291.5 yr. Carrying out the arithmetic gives 4.31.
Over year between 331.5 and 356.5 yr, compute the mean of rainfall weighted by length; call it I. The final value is 4.72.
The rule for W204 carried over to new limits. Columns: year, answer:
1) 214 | 5.683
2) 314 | 2.706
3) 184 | 5.576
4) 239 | 5.349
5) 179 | 5.489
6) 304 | 4.275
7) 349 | 5.061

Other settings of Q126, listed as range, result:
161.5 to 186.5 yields 5.49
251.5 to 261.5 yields 5.27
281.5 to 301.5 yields 4.94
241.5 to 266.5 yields 5.3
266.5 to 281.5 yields 3.98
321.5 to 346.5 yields 3.72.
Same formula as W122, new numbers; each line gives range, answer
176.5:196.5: 5.54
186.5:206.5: 5.54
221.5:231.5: 5.61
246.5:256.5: 5.34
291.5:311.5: 4.45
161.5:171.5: 5.42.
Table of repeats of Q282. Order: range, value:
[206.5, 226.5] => 5.68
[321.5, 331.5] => 2.58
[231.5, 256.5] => 5.36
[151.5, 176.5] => 5.44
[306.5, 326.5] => 2.64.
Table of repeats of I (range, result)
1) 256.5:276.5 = 4.63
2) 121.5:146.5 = 5.4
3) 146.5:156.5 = 5.43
